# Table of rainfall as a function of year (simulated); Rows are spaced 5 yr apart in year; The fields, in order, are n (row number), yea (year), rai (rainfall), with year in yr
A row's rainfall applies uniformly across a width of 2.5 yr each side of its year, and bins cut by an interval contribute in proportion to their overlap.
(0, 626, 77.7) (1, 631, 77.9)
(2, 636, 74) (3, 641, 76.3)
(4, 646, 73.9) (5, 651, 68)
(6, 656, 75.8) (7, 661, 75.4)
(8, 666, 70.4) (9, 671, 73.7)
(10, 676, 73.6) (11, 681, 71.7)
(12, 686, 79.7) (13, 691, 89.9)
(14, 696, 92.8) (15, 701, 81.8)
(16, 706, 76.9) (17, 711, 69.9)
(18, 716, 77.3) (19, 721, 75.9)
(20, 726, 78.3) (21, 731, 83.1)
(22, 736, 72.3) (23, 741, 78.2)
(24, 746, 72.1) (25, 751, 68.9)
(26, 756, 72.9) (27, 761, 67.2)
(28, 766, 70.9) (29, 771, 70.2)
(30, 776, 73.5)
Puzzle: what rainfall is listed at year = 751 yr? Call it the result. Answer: 68.9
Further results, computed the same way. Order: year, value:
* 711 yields 69.9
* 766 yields 70.9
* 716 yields 77.3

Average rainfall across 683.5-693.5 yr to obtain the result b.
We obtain 84.8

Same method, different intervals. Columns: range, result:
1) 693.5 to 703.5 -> 87.3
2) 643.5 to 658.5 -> 72.6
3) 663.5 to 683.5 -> 72.3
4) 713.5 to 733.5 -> 78.7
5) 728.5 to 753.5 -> 74.9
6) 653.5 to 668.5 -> 73.9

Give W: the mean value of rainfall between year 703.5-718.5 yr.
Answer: 74.7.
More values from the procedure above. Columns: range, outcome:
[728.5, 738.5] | 77.7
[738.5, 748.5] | 75.2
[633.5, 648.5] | 74.7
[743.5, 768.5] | 70.4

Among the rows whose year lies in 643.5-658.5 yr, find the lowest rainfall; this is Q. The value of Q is 68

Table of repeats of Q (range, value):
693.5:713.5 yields 69.9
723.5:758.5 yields 68.9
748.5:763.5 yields 67.2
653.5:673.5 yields 70.4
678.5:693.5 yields 71.7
